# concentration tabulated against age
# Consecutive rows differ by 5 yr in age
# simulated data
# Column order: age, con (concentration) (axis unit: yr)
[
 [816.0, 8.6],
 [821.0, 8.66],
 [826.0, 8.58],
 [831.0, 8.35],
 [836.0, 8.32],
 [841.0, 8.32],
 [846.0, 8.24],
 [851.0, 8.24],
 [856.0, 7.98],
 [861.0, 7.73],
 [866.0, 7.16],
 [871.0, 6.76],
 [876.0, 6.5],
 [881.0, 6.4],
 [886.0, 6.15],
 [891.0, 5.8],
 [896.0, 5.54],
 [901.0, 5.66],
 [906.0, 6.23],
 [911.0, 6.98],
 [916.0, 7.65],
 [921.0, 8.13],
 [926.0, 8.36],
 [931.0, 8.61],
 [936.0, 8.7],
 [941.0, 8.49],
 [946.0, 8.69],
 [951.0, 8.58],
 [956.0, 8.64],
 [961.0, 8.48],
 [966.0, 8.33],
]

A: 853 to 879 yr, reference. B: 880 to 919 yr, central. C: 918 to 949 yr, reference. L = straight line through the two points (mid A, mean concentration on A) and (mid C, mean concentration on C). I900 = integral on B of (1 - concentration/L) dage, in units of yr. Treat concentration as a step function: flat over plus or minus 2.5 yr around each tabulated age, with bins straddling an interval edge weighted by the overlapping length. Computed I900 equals 7.64 yr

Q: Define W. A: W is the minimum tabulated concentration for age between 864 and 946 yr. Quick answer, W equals 5.54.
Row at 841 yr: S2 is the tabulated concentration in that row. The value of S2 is 8.32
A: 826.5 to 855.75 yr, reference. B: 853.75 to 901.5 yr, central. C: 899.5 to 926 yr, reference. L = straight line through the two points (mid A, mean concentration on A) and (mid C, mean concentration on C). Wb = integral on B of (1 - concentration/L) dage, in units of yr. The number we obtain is 6.88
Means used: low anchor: 8.29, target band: 6.6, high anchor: 7.11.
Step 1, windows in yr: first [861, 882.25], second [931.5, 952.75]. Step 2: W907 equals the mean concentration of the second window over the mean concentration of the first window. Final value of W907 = 1.26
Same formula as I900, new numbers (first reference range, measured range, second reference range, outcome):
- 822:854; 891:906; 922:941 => 4.8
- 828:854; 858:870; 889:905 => -0.2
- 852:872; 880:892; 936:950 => 2.6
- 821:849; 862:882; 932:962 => 3.9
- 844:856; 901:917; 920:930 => 3.1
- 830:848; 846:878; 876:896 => -1.1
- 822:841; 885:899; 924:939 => 4.5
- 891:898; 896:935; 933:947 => -1.5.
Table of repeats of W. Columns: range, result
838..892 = 5.8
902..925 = 6.23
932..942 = 8.49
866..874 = 6.76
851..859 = 7.98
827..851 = 8.24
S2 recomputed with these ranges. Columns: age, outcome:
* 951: 8.58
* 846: 8.24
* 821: 8.66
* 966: 8.33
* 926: 8.36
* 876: 6.5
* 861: 7.73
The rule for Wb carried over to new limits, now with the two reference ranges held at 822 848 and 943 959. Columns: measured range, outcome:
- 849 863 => 0.7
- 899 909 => 3.0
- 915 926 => 0.7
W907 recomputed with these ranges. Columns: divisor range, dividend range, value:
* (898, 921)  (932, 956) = 1.27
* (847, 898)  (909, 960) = 1.21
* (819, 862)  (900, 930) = 0.88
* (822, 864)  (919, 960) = 1.04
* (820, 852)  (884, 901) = 0.69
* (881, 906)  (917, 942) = 1.43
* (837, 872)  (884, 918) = 0.80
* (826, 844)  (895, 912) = 0.73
